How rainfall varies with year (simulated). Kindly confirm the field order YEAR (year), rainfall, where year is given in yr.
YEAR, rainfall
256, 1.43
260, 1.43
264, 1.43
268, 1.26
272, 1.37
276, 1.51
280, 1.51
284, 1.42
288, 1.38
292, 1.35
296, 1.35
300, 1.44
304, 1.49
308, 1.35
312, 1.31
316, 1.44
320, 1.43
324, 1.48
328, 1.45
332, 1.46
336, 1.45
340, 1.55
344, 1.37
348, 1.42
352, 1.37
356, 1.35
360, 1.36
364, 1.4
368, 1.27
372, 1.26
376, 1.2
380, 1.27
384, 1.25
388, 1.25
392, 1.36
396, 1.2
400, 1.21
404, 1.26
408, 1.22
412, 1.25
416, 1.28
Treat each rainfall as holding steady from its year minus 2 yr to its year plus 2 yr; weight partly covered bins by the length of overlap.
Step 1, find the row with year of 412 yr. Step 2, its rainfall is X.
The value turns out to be 1.25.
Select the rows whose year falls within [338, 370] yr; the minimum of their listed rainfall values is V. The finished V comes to 1.27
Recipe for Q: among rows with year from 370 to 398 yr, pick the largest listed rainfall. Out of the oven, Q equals 1.36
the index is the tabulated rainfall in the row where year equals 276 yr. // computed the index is 1.51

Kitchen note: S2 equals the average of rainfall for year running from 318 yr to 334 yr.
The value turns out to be 1.46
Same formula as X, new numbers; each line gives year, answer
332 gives 1.46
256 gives 1.43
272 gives 1.37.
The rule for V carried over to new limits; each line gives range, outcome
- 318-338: 1.43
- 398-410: 1.21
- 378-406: 1.2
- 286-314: 1.31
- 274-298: 1.35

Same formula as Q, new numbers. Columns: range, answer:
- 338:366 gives 1.55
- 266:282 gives 1.51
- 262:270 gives 1.43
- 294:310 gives 1.49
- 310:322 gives 1.44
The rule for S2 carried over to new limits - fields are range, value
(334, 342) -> 1.5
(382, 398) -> 1.27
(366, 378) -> 1.24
